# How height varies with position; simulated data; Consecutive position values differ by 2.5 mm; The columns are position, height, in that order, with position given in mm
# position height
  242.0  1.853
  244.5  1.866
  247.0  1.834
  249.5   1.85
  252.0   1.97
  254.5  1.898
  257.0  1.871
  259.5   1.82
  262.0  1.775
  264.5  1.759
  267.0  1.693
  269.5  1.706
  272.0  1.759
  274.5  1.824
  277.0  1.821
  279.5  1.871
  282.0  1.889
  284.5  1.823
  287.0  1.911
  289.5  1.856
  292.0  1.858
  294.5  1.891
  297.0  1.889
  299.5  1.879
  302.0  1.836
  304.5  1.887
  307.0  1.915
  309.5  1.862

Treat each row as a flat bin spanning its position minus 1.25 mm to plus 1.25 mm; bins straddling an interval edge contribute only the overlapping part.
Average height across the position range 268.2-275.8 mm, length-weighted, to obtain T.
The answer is 1.76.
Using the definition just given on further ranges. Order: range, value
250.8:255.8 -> 1.93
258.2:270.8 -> 1.75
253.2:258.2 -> 1.89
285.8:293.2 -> 1.87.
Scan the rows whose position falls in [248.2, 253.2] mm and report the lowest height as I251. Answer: 1.85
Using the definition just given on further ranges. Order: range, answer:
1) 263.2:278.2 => 1.693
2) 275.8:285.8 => 1.821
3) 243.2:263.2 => 1.775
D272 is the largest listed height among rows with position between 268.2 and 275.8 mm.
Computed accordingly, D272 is 1.824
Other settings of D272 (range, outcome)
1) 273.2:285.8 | 1.889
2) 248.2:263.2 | 1.97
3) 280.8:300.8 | 1.911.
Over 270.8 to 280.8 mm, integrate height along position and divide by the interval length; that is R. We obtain 1.82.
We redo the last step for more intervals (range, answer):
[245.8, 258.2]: 1.88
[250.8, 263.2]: 1.87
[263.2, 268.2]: 1.73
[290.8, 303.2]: 1.87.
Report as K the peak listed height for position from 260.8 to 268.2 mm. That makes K 1.775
